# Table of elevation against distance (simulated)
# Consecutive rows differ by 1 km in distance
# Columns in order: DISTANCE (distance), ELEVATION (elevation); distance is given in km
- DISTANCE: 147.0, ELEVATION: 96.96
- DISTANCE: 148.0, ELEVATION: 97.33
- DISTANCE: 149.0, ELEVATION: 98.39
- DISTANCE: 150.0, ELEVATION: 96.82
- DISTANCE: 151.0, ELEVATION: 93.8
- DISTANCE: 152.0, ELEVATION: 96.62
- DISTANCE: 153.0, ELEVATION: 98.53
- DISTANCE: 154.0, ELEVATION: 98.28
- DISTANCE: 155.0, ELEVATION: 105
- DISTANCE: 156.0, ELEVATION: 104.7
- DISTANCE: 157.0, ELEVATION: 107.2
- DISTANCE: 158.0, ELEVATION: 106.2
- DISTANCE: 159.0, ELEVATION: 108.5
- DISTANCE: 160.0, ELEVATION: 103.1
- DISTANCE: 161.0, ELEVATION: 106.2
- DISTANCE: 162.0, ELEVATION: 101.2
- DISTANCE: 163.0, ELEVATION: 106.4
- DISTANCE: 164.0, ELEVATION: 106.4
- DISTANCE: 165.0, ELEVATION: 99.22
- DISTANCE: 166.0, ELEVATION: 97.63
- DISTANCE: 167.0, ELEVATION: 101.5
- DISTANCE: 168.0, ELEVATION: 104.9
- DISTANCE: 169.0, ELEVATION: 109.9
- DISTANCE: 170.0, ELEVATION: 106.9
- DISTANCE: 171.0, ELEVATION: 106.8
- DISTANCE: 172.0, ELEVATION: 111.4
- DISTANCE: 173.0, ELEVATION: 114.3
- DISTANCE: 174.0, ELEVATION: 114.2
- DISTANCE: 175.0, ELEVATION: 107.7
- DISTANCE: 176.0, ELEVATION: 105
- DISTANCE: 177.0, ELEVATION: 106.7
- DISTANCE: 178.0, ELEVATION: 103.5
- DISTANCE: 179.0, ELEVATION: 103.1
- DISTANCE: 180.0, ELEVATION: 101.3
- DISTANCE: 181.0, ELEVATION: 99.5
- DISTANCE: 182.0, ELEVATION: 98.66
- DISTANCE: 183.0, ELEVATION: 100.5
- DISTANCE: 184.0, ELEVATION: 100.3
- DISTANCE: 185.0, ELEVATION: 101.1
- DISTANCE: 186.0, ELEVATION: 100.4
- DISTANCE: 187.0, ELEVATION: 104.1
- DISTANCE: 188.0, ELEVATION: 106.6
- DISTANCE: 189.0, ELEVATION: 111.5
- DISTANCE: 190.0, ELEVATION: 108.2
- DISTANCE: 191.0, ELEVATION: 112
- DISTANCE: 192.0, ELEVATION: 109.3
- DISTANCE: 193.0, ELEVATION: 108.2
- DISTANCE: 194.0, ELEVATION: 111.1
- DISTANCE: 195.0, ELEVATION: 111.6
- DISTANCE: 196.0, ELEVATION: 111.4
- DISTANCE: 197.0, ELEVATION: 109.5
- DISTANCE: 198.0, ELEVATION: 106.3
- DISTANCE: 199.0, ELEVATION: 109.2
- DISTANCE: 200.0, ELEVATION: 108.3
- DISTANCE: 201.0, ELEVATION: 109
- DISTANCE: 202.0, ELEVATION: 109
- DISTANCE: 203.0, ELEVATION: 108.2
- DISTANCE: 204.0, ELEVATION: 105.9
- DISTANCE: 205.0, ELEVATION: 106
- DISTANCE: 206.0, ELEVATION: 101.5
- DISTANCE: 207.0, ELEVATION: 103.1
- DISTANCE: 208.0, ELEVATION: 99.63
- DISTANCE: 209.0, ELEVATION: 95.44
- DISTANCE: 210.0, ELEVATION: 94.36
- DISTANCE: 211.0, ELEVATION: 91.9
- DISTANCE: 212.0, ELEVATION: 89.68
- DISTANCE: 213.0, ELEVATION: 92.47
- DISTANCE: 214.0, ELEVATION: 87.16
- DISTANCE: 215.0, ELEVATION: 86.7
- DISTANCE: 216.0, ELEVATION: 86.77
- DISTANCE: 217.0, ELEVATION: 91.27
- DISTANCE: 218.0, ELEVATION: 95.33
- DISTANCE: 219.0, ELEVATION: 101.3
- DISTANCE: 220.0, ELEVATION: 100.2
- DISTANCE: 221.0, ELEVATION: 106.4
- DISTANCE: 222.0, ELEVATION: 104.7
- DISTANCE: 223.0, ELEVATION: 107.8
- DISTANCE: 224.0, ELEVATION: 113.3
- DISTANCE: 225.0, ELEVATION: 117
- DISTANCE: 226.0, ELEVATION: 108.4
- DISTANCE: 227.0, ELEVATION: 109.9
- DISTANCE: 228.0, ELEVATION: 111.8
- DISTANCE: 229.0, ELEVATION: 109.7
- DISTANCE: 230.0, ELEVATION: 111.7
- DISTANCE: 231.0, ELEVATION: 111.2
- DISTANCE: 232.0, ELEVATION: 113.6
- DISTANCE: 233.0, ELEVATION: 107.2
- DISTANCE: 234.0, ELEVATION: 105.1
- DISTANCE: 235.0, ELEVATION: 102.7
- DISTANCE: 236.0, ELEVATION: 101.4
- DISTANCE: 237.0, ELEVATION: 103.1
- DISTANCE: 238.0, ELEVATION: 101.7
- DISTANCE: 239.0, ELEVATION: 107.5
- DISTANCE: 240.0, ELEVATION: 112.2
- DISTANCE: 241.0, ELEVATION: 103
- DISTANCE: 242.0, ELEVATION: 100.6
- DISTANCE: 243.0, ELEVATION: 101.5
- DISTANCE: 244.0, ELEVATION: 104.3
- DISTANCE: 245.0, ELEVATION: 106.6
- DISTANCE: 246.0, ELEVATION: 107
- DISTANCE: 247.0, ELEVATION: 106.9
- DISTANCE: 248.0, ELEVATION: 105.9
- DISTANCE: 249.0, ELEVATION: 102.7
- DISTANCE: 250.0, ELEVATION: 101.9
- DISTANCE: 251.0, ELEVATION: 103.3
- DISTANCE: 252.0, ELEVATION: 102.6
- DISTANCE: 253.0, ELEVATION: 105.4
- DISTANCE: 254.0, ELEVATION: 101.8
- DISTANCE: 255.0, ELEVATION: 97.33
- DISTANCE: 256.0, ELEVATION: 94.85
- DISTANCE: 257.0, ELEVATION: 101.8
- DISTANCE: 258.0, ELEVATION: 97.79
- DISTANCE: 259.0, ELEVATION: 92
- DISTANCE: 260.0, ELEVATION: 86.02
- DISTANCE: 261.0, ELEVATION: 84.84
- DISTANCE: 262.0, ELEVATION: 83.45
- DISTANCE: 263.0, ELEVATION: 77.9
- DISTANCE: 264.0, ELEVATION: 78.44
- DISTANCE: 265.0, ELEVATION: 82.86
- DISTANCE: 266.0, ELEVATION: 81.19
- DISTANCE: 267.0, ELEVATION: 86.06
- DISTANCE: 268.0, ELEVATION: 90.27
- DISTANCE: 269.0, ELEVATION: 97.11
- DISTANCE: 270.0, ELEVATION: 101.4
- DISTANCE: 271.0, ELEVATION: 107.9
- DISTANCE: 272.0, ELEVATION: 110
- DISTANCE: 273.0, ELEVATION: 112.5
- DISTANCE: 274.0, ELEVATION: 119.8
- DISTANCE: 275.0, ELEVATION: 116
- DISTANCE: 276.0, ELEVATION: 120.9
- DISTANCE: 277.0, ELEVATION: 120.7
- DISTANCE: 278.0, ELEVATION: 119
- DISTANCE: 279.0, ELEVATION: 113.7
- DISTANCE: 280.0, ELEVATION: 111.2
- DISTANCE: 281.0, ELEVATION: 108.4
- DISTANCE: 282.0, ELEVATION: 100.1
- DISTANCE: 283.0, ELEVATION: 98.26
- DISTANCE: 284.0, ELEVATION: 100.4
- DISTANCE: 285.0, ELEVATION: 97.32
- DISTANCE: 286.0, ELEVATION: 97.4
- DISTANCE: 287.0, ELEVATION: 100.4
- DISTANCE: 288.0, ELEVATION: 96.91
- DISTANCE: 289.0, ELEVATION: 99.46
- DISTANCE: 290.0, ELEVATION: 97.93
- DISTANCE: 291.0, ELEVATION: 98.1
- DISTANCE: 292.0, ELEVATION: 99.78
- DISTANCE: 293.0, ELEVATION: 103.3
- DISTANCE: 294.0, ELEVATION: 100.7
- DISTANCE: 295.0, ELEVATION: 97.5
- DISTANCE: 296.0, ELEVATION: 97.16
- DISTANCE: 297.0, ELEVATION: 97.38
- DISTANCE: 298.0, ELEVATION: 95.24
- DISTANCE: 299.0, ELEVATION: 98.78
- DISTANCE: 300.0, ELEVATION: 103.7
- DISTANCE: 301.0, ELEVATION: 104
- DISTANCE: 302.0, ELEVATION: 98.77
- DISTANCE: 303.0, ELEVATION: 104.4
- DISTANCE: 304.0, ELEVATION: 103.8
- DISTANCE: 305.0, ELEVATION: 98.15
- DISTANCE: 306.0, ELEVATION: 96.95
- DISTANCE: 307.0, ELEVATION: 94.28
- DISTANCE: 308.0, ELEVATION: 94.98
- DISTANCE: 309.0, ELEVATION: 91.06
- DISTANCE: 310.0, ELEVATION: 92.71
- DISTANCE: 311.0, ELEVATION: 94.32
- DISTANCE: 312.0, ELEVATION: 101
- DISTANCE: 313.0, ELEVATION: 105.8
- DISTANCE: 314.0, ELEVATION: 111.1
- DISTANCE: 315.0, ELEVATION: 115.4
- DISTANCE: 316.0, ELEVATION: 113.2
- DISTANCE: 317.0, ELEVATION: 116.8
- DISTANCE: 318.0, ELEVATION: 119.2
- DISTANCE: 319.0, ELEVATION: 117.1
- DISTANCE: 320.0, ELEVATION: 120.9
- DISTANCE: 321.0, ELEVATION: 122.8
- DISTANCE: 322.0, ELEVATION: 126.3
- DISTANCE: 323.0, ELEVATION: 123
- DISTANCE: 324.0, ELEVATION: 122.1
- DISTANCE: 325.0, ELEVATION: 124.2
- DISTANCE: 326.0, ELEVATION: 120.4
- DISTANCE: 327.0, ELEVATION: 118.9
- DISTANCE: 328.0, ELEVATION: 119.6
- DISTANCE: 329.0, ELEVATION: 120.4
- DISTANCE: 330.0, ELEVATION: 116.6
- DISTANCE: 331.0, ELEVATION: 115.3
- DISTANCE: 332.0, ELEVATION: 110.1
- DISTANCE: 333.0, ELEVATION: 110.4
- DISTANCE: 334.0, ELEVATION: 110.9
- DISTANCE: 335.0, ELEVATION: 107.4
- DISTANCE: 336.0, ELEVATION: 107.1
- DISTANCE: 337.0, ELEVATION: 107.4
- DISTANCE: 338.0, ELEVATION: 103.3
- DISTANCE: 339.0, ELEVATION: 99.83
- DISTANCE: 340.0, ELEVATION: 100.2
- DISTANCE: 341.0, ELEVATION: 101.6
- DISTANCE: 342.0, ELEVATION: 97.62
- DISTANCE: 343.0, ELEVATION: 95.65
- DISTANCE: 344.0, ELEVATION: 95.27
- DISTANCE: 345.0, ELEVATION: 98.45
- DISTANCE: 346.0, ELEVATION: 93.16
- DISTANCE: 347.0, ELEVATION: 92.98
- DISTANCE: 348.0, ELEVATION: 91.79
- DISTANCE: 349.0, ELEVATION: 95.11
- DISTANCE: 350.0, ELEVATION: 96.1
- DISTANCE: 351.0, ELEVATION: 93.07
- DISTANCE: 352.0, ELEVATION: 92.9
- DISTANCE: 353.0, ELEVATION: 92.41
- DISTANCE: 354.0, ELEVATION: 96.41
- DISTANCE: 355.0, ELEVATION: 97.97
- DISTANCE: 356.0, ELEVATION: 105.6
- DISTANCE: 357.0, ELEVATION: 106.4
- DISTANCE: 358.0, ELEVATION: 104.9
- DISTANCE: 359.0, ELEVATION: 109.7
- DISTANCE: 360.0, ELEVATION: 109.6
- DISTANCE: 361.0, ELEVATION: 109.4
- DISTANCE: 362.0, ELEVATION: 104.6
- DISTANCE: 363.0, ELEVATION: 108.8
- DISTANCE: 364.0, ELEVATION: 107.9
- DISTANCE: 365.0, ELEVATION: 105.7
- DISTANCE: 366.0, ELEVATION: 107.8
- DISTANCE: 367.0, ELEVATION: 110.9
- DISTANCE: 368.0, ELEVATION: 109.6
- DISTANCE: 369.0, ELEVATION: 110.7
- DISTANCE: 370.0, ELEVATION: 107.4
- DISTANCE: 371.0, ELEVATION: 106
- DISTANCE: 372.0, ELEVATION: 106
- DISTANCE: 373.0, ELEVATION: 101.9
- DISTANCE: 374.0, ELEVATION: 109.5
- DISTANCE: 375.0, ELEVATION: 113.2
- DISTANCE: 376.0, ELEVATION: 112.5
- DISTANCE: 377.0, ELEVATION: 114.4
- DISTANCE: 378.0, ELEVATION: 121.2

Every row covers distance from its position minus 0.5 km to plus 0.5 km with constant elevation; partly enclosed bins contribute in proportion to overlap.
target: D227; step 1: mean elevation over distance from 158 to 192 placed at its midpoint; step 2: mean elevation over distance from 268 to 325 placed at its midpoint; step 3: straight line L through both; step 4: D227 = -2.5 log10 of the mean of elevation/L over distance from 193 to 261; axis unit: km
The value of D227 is 0.03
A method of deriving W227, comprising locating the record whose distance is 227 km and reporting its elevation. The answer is 109.9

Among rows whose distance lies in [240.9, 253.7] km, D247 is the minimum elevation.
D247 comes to 100.6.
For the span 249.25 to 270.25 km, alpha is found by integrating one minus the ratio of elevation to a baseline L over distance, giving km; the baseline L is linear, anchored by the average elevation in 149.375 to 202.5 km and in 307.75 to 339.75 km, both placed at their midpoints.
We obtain 3.1 km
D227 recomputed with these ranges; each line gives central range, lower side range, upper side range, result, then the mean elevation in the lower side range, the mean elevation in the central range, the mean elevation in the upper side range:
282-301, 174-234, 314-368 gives 0.079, 104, 99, 108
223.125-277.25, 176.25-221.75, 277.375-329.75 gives 0.018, 102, 103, 106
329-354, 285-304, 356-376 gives 0.039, 99.6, 101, 108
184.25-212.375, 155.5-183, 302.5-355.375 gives 0.002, 105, 105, 106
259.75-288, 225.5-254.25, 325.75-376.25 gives 0.058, 106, 100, 105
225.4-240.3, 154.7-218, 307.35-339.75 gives -0.015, 104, 108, 112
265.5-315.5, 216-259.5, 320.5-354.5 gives 0.035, 104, 102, 106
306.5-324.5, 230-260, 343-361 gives -0.102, 103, 110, 98.6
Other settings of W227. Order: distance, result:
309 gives 91.06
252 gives 102.6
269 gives 97.11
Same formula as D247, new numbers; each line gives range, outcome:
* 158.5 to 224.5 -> 86.7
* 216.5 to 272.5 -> 77.9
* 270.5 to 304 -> 95.24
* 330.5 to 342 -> 97.62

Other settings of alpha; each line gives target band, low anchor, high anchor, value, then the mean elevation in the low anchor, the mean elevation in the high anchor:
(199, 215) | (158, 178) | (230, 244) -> 0.9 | 106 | 106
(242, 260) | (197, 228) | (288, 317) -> 0.0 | 102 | 101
